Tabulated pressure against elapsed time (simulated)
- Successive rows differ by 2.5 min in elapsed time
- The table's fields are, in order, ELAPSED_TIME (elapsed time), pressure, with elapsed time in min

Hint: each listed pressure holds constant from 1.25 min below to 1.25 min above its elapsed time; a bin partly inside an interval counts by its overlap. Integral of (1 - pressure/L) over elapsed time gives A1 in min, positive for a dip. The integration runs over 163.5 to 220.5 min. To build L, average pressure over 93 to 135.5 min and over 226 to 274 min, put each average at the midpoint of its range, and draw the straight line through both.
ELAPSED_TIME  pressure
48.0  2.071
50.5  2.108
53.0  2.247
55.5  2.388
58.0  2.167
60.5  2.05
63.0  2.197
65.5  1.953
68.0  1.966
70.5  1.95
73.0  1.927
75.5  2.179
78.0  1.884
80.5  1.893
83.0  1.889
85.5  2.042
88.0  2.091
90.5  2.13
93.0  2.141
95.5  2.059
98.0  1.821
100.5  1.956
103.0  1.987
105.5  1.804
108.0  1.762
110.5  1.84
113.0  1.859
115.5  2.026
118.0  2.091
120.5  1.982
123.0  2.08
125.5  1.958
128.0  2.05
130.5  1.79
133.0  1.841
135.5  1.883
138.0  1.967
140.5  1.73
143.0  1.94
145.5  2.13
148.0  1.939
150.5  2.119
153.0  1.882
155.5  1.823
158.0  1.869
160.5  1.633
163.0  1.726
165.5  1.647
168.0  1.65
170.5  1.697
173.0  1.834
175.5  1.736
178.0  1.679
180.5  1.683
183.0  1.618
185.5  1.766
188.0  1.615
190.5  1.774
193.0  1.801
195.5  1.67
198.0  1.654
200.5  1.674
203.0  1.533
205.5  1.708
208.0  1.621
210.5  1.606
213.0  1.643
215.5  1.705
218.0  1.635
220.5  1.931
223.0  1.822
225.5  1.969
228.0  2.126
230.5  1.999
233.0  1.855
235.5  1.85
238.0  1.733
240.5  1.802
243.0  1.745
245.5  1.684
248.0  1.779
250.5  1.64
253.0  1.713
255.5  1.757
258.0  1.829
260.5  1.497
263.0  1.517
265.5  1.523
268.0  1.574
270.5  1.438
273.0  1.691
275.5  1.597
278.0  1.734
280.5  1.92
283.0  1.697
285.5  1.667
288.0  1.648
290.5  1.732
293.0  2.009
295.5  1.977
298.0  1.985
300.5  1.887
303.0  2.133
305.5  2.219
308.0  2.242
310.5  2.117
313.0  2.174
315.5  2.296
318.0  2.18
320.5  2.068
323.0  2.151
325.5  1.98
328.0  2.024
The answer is 4.1 min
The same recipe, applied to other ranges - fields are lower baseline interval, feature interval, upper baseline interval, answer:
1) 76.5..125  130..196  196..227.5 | 1.15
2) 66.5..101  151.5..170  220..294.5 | 1.33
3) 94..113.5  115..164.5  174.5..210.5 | -3.16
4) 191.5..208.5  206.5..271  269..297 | -1.25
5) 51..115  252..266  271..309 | 1.80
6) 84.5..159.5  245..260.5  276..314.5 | 1.79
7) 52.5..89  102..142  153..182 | -0.74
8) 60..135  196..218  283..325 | 3.89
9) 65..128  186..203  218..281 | 1.28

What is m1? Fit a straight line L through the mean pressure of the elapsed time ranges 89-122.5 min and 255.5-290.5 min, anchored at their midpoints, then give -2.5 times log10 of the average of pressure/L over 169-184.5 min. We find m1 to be 0.074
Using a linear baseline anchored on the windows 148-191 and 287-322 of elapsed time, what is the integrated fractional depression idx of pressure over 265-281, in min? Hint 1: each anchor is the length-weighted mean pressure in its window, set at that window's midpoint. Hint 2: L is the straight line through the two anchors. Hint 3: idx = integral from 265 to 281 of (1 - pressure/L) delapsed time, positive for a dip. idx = 2.8 min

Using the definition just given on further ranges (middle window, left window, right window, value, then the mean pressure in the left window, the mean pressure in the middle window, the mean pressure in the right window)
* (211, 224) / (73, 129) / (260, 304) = 0.60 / 1.98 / 1.74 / 1.74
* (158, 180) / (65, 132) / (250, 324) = 2.46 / 1.97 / 1.71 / 1.85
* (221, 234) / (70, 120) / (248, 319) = -0.57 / 1.97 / 1.95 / 1.83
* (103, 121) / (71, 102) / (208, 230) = 0.45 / 2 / 1.91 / 1.8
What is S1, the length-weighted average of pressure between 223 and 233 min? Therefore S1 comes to 1.98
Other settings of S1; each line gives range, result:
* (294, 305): 2.01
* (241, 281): 1.66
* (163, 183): 1.7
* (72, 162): 1.94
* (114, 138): 1.97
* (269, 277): 1.58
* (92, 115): 1.92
